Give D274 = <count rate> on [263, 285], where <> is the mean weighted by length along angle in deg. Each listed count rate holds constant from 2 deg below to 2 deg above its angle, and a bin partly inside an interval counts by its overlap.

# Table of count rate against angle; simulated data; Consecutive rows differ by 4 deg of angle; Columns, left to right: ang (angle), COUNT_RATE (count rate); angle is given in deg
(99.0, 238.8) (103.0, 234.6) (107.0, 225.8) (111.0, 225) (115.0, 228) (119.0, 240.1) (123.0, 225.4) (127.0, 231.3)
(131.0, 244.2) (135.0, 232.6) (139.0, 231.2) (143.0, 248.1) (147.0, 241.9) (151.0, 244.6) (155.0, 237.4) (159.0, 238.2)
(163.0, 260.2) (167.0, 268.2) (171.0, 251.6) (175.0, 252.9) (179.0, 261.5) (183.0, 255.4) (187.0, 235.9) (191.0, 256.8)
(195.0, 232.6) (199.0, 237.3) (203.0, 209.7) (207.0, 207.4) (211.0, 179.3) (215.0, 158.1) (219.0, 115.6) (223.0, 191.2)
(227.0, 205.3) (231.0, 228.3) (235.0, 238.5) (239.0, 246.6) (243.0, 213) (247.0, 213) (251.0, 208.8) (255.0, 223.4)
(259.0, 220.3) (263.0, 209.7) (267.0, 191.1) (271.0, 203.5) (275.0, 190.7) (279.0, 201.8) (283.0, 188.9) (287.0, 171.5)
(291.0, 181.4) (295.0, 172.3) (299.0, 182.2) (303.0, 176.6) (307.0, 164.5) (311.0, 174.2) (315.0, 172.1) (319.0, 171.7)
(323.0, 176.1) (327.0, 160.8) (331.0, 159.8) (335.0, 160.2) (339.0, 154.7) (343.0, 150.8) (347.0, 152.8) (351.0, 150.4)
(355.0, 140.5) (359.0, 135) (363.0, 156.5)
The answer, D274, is 197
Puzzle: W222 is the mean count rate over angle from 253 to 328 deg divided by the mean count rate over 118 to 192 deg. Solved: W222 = 0.76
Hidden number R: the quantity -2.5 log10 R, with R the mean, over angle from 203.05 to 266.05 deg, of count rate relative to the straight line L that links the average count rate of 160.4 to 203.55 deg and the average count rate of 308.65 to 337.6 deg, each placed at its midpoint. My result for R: 0.07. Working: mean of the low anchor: 249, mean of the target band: 204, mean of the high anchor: 168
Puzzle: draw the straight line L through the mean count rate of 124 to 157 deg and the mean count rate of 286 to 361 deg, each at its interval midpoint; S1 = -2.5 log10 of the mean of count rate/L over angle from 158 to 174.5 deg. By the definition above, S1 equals -0.12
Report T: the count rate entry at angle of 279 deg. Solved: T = 201.8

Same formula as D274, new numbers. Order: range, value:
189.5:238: 205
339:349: 152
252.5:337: 184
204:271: 203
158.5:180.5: 256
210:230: 172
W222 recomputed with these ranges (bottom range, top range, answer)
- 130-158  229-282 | 0.89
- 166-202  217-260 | 0.84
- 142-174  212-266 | 0.82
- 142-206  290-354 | 0.68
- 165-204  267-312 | 0.74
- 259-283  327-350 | 0.78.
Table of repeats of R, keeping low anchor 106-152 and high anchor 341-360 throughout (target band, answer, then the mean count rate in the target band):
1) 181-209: -0.12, 234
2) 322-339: -0.05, 162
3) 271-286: -0.11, 194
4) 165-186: -0.19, 257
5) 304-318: -0.06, 171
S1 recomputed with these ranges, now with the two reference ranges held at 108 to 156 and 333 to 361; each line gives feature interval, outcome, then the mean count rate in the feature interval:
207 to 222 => 0.249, 161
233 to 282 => -0.150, 213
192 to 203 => -0.113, 232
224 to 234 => -0.105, 216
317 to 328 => -0.075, 170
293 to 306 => -0.049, 176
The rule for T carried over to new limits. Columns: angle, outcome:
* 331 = 159.8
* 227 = 205.3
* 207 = 207.4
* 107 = 225.8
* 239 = 246.6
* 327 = 160.8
